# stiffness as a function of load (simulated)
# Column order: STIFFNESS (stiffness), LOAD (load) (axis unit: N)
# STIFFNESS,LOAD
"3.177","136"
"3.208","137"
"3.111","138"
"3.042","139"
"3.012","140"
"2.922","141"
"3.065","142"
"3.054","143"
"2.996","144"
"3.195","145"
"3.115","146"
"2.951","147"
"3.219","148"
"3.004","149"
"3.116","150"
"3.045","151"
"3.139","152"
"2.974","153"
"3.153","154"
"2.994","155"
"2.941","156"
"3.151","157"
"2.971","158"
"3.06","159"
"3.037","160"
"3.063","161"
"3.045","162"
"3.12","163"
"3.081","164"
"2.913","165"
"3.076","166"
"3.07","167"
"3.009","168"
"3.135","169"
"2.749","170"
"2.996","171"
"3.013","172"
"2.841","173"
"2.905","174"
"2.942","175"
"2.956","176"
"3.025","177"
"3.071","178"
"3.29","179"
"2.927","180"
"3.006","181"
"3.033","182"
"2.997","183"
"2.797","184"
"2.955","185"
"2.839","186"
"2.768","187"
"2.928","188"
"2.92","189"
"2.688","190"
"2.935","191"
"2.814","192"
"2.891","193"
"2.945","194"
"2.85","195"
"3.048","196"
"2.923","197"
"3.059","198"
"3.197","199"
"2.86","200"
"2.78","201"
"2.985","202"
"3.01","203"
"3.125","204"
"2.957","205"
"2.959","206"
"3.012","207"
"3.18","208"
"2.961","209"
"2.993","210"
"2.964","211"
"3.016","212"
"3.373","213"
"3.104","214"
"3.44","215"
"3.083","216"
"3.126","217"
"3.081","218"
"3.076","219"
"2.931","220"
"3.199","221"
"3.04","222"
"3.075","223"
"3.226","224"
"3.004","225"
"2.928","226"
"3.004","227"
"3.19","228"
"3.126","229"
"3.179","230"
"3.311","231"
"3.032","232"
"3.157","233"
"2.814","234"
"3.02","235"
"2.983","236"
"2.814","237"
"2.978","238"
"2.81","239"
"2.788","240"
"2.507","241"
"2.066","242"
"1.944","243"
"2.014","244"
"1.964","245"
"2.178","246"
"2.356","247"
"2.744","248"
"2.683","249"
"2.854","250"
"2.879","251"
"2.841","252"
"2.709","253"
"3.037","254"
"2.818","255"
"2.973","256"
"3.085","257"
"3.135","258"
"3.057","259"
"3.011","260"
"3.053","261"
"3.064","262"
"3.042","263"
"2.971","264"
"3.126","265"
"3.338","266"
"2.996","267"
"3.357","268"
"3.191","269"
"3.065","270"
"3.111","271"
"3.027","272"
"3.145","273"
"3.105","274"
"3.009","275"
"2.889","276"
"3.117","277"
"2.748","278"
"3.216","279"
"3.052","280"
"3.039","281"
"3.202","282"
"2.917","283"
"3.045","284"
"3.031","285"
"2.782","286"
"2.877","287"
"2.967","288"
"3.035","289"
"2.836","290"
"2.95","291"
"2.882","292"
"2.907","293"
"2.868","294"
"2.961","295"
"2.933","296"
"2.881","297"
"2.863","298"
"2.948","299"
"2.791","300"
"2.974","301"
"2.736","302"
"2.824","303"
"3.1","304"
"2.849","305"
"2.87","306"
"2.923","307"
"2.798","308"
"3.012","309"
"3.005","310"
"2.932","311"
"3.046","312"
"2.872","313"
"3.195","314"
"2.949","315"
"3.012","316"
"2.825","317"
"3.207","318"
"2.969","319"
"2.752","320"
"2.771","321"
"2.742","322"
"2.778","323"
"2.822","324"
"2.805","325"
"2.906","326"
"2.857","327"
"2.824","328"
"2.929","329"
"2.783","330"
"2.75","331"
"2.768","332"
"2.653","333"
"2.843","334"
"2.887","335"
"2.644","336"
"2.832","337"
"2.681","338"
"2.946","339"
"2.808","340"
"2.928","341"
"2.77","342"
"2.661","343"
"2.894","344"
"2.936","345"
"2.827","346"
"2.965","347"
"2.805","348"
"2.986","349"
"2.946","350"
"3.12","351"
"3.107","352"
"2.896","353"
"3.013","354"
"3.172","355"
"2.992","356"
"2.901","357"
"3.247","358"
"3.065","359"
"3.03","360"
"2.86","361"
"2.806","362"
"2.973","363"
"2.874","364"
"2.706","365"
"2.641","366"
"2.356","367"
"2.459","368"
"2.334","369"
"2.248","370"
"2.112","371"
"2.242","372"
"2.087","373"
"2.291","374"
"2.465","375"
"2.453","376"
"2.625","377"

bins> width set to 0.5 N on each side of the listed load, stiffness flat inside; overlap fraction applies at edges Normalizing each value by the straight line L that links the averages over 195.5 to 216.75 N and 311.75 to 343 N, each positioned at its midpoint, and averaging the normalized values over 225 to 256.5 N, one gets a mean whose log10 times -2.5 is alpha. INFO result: 0.09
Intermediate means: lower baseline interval 3.05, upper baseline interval 2.85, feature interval 2.77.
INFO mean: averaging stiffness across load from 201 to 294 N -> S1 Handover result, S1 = 2.96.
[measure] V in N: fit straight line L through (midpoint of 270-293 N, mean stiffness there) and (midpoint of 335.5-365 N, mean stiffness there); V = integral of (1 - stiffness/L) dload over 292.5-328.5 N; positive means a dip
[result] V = 0.74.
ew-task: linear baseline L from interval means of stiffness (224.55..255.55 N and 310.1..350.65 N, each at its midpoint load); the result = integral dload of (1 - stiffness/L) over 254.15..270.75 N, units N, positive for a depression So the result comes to -1.7 N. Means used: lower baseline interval 2.77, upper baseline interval 2.87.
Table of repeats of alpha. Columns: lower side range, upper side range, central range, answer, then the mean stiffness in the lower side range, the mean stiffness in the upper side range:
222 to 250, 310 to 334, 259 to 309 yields -0.058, 2.78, 2.88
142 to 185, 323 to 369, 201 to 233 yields -0.038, 3.03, 2.85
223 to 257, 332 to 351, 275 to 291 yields -0.064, 2.79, 2.84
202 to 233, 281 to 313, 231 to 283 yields 0.044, 3.09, 2.93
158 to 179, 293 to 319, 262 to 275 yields -0.057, 3.01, 2.94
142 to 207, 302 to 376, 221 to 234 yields -0.058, 2.99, 2.82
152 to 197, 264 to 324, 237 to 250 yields 0.210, 2.98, 2.97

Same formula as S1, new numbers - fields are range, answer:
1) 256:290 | 3.05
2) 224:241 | 3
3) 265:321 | 2.98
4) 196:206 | 2.99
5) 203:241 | 3.05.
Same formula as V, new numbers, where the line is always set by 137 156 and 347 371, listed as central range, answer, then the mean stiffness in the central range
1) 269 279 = -0.39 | 3.04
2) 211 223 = -0.55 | 3.12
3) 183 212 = 0.62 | 2.94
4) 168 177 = 0.25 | 2.95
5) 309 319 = -0.41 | 3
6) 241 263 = 1.91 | 2.69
